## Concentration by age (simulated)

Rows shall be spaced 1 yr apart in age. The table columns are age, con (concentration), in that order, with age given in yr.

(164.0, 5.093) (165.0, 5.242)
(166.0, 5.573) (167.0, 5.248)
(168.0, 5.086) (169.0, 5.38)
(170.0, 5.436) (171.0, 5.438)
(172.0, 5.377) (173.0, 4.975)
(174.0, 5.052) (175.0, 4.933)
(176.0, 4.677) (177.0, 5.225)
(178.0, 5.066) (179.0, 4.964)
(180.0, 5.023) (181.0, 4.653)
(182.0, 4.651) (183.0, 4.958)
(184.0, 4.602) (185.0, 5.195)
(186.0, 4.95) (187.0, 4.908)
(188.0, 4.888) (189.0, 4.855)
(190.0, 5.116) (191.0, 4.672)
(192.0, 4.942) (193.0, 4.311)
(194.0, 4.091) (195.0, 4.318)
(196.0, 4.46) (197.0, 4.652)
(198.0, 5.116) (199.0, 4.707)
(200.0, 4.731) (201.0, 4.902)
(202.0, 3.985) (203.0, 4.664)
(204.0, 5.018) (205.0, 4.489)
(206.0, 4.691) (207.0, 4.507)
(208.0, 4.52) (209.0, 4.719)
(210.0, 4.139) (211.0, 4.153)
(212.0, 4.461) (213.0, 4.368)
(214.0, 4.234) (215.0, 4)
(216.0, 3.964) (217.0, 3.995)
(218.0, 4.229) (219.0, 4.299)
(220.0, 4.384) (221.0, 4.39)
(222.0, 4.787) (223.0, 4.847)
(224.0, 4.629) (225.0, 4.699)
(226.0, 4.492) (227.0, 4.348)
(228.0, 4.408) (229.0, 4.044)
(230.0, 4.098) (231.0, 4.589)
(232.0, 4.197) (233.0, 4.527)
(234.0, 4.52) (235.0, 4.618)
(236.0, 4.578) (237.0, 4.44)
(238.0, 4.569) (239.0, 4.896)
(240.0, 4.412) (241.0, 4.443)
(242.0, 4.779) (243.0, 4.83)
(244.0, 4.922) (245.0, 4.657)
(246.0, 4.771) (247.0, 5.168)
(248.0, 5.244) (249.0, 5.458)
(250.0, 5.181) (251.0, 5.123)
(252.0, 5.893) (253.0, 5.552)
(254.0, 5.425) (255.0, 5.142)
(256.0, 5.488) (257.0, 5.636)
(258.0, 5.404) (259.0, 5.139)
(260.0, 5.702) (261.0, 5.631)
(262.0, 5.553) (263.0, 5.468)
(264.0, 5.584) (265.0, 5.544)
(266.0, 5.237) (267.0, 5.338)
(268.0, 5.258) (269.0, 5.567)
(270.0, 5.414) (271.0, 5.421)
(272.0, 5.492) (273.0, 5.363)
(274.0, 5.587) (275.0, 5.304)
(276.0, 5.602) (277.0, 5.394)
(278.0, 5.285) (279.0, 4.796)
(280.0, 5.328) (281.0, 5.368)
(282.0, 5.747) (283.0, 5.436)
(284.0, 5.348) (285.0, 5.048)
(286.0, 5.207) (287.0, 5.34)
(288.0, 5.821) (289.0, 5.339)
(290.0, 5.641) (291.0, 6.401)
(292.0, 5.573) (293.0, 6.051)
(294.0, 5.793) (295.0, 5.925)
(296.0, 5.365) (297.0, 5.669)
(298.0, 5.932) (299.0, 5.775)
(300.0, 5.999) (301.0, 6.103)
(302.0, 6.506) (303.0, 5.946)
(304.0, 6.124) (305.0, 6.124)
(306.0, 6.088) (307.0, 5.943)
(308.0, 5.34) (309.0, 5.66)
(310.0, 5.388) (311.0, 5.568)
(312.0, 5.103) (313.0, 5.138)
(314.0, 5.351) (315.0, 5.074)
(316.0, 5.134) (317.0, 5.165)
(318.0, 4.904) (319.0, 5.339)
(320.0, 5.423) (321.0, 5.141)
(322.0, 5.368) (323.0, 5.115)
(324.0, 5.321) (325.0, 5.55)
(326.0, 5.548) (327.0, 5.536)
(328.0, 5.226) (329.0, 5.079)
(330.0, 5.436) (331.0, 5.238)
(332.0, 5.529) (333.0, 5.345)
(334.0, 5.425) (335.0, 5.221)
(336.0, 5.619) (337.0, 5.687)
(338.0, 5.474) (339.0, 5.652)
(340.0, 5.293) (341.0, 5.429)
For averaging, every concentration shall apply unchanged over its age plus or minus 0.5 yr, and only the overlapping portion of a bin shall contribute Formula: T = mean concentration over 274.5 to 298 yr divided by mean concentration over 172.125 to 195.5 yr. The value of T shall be 1.1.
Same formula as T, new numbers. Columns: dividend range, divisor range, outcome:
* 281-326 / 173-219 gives 1.20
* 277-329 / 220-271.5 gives 1.11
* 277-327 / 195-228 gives 1.24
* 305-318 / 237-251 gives 1.11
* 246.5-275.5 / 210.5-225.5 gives 1.24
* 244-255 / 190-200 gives 1.13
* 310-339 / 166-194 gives 1.07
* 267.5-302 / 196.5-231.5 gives 1.25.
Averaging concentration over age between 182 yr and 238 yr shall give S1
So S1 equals 4.54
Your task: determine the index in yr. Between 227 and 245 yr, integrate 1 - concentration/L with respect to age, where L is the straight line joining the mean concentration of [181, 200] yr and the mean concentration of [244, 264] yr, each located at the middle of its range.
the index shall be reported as 2.28 yr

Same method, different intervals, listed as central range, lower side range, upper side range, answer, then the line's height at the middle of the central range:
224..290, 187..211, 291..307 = 3.50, 5.39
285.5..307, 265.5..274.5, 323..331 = -1.84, 5.39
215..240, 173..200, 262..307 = 3.47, 5.14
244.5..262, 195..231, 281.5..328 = -1.37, 4.95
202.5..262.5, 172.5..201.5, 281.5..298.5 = 5.15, 5.17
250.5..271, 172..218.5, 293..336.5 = -1.28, 5.13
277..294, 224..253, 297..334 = -0.91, 5.21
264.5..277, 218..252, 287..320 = -0.59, 5.18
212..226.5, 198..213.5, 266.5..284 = 1.04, 4.72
